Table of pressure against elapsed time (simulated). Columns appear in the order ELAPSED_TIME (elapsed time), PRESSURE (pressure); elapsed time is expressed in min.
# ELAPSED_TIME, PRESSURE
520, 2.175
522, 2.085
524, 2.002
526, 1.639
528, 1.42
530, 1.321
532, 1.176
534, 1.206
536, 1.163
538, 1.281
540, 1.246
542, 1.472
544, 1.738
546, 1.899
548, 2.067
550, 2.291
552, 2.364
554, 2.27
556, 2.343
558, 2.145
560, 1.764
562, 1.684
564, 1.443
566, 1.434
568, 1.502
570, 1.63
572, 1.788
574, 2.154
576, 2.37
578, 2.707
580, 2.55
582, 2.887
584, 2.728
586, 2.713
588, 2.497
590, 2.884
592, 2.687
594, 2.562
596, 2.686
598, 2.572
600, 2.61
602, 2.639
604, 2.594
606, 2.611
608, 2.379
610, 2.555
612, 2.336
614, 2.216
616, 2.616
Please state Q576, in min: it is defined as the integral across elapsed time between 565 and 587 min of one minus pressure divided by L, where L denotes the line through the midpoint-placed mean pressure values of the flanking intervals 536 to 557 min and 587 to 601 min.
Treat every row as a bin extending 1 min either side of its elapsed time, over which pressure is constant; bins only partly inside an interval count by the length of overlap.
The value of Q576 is 1.32 min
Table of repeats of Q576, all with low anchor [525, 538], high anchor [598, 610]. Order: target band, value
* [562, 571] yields 1.9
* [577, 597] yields -3.7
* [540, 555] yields -3.4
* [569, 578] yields -0.1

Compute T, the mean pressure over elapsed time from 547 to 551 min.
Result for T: 2.18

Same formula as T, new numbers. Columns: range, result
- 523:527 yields 1.82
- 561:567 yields 1.52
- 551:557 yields 2.33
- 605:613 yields 2.47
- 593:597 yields 2.62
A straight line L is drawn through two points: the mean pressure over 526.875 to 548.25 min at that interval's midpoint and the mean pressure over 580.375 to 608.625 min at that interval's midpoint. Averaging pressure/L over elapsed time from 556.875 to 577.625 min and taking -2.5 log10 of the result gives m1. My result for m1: 0.14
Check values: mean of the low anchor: 1.43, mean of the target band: 1.82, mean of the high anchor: 2.65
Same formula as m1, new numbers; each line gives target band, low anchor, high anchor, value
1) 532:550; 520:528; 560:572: 0.14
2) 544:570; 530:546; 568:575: -0.20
